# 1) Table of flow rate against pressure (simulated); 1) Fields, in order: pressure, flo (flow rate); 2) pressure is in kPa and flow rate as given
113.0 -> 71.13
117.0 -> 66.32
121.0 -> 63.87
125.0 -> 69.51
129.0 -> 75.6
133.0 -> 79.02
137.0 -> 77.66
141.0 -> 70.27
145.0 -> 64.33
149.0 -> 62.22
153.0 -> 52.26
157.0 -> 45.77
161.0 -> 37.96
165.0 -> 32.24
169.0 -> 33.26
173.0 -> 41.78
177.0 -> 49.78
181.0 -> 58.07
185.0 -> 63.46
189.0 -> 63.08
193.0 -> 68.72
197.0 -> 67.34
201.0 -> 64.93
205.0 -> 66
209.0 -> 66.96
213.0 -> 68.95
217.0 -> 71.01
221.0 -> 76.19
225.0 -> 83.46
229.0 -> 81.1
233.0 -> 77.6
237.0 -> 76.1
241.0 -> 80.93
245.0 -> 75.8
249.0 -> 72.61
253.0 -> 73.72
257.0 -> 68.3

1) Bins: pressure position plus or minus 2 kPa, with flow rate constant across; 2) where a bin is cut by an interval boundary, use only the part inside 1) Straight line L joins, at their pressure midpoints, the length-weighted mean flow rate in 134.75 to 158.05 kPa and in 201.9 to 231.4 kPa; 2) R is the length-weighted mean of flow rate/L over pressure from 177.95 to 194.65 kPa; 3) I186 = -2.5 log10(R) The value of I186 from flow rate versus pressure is 0.11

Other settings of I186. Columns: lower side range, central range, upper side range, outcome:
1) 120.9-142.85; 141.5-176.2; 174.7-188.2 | 0.35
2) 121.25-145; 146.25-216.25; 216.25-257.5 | 0.31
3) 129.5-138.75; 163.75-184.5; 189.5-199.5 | 0.49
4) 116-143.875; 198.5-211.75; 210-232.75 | 0.14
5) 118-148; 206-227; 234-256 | 0.02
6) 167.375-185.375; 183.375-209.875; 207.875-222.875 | -0.10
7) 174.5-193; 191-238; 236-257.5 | -0.08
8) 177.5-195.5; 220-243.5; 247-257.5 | -0.15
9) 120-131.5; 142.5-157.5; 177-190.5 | 0.15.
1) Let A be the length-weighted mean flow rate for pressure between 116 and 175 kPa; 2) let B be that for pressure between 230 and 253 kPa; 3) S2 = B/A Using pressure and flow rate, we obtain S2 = 1.32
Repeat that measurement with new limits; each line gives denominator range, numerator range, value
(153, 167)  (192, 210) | 1.64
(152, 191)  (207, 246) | 1.59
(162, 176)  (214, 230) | 2.09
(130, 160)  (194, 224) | 1.08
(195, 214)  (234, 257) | 1.13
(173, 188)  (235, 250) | 1.38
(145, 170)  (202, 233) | 1.59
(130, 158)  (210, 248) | 1.17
